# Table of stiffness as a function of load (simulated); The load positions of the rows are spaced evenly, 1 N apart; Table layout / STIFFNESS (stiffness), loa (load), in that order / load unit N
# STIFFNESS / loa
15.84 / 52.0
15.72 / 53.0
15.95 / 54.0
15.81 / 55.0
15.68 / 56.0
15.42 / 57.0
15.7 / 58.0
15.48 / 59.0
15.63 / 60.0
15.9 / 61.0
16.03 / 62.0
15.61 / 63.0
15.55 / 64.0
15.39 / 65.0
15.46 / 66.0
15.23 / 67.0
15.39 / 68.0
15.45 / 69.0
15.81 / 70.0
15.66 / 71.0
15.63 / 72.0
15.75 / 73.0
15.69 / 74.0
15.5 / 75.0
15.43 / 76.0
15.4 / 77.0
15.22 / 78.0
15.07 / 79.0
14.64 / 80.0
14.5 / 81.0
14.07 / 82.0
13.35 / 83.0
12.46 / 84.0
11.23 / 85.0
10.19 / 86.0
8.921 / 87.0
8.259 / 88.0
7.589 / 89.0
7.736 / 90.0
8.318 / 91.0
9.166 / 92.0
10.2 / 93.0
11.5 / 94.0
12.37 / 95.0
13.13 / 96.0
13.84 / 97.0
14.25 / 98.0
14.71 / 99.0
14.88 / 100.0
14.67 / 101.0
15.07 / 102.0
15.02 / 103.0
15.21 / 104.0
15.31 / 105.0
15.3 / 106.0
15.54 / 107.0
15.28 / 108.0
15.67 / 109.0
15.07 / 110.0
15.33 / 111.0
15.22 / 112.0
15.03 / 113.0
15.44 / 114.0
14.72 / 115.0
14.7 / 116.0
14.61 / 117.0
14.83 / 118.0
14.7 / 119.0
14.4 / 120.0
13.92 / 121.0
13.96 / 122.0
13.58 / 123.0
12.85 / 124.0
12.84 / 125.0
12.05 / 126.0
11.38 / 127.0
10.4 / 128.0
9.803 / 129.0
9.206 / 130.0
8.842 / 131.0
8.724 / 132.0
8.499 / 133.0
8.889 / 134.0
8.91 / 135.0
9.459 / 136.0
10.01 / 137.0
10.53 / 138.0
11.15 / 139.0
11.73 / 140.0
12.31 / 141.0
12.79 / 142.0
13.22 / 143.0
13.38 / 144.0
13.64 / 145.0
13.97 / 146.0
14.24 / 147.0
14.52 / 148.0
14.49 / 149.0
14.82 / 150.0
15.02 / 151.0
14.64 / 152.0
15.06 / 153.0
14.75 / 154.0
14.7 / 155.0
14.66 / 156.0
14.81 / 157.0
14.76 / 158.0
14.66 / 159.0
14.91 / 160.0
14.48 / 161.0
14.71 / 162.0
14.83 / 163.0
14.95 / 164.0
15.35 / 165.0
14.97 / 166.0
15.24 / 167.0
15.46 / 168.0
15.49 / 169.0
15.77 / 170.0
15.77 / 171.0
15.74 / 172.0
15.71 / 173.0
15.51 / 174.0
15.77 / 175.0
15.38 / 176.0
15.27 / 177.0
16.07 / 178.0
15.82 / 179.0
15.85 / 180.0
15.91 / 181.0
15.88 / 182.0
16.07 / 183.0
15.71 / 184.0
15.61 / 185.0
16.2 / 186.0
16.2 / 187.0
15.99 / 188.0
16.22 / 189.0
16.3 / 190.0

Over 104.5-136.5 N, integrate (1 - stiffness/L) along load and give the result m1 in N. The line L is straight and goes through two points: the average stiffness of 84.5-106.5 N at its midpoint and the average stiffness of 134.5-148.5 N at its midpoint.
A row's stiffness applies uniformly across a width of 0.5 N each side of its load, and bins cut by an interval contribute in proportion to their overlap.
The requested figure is -2.2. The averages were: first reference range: 12.1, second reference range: 12.1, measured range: 13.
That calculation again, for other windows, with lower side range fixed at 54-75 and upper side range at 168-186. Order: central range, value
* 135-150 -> 3.1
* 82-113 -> 5.5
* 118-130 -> 2.3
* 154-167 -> 0.7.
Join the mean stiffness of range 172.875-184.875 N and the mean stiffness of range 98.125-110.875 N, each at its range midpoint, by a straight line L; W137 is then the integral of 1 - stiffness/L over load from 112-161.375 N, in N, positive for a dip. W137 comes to 7.7 N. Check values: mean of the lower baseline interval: 15.1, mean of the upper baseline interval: 15.7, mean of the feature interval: 13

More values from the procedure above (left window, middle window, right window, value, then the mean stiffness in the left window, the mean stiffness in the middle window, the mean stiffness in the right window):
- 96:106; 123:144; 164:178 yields 5.9 N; 14.7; 10.8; 15.5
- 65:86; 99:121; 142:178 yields -0.3 N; 14.7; 15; 14.9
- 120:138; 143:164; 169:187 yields -1.9 N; 10.9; 14.5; 15.8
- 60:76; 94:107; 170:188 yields 1.0 N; 15.6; 14.4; 15.8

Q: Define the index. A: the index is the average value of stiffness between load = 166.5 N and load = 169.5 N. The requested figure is 15.4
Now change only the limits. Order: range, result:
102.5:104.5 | 15.1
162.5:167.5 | 15.1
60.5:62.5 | 16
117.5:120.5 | 14.6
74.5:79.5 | 15.3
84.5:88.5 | 9.65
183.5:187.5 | 15.9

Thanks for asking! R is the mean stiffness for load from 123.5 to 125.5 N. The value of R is 12.8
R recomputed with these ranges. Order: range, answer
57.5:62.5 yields 15.7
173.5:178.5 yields 15.6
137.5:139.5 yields 10.8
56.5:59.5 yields 15.5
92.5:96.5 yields 11.8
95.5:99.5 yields 14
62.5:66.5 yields 15.5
